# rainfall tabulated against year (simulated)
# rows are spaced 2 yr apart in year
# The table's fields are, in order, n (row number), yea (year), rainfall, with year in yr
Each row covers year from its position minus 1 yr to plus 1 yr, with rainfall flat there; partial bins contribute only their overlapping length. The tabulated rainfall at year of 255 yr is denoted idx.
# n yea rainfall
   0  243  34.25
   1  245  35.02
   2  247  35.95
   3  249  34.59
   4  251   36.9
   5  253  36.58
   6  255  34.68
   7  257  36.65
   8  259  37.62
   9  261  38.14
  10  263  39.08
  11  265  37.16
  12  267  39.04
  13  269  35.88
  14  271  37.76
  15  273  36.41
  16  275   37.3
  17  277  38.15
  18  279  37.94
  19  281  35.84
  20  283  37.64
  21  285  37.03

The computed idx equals 34.68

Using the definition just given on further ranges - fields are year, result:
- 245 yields 35.02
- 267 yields 39.04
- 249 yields 34.59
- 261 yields 38.14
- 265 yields 37.16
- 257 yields 36.65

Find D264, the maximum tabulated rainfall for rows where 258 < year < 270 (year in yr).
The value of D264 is 39.08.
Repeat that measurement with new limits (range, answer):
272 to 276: 37.3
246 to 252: 36.9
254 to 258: 36.65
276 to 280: 38.15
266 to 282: 39.04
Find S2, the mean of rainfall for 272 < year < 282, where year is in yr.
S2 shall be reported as 37.1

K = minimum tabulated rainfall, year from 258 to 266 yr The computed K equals 37.16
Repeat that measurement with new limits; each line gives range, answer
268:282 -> 35.84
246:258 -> 34.59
